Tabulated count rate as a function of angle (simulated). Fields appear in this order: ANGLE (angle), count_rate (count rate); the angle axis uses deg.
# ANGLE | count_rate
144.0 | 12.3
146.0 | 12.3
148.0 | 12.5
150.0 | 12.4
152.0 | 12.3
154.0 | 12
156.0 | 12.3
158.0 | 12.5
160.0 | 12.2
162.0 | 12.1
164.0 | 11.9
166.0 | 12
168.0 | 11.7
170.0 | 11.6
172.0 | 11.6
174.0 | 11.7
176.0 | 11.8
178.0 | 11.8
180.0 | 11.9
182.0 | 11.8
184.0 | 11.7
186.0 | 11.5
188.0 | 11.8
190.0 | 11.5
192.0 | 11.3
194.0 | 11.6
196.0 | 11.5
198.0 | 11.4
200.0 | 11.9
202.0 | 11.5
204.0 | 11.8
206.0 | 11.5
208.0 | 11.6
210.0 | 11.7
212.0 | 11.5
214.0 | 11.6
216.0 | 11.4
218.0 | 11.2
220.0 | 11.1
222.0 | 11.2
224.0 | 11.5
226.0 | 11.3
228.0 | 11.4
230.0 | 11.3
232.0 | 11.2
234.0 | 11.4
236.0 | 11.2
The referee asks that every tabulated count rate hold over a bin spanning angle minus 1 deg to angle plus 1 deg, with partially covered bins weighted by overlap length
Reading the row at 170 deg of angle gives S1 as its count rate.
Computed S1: 11.6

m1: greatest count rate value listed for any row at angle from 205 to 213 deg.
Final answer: 11.7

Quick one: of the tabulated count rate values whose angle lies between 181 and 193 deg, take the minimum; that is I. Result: 11.3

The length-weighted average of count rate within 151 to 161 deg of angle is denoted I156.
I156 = 12.3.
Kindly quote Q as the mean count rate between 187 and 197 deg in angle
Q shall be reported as 11.5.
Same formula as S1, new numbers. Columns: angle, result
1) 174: 11.7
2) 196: 11.5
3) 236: 11.2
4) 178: 11.8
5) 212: 11.5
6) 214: 11.6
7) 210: 11.7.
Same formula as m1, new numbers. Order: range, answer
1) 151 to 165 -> 12.5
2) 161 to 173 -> 12.1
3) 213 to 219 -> 11.6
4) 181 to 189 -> 11.8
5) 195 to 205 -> 11.9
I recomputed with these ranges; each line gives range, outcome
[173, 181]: 11.7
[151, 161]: 12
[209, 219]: 11.2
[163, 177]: 11.6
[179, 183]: 11.8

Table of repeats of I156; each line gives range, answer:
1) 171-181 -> 11.8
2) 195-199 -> 11.4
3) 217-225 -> 11.2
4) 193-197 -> 11.6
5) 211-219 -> 11.4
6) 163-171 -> 11.8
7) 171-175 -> 11.6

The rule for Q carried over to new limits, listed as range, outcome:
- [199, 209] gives 11.7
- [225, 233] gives 11.3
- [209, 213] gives 11.6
